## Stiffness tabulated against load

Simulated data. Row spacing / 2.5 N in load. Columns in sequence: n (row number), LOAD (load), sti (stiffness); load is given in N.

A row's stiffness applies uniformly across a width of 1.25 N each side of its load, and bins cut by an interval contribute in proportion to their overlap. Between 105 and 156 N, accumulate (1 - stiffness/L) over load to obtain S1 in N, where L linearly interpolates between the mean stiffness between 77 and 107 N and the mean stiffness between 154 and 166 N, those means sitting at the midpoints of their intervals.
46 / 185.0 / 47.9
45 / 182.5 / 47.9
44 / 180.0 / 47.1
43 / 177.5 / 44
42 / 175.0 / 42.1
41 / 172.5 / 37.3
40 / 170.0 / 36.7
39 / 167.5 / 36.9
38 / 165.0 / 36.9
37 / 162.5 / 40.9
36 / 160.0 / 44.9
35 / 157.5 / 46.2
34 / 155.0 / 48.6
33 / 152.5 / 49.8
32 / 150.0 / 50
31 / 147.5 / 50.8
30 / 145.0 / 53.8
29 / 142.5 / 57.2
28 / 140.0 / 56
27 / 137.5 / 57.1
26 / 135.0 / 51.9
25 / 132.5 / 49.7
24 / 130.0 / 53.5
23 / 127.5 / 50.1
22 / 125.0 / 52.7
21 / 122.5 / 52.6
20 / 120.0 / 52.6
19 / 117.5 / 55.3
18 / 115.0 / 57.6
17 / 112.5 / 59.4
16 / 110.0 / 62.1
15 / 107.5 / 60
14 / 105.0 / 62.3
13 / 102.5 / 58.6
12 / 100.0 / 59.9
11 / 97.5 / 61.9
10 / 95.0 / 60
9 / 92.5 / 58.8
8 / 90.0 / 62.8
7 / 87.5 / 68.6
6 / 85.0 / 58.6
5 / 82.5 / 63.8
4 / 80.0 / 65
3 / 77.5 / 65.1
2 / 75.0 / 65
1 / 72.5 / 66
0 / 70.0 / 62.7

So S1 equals -2.8 N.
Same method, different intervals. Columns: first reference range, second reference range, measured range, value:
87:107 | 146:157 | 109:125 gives 0.24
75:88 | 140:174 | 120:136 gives 0.29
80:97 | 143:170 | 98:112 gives -0.56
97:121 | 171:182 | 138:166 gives -0.08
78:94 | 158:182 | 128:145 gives -1.45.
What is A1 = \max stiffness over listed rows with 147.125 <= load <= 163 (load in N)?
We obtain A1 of 50.8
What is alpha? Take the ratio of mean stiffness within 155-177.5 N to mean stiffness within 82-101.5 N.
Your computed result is 0.66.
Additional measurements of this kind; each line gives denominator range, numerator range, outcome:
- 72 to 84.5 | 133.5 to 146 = 0.85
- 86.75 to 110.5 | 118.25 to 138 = 0.85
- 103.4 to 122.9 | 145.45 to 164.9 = 0.81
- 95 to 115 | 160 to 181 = 0.67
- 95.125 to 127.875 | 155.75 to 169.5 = 0.72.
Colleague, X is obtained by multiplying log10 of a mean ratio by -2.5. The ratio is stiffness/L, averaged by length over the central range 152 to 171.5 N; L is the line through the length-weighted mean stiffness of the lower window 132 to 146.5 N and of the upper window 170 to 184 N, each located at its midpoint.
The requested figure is 0.13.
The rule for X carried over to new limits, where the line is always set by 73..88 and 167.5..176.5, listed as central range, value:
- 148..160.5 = -0.11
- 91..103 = -0.01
